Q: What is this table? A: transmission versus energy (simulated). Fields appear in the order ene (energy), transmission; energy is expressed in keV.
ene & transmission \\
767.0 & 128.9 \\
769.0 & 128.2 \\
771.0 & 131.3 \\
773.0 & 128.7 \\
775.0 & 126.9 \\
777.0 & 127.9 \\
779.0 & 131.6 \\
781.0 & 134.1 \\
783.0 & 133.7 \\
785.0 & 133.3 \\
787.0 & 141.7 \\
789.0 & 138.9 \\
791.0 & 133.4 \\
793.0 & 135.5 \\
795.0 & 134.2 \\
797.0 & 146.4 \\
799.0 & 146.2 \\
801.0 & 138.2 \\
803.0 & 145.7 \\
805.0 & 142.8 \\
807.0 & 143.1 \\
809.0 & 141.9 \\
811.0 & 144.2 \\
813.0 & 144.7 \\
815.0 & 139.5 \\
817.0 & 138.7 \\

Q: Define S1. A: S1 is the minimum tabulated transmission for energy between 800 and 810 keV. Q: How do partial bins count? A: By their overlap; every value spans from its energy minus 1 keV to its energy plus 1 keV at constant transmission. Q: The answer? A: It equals 138.2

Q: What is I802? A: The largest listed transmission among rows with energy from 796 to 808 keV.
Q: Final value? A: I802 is 146.4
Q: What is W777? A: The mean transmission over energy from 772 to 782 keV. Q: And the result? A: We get 130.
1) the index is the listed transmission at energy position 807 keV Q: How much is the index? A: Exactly 143.1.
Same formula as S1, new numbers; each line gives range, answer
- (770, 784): 126.9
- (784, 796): 133.3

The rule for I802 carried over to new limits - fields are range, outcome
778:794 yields 141.7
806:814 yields 144.7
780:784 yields 134.1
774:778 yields 127.9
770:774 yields 131.3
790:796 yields 135.5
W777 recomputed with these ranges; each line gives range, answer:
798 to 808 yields 143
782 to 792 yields 136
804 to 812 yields 143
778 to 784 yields 133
